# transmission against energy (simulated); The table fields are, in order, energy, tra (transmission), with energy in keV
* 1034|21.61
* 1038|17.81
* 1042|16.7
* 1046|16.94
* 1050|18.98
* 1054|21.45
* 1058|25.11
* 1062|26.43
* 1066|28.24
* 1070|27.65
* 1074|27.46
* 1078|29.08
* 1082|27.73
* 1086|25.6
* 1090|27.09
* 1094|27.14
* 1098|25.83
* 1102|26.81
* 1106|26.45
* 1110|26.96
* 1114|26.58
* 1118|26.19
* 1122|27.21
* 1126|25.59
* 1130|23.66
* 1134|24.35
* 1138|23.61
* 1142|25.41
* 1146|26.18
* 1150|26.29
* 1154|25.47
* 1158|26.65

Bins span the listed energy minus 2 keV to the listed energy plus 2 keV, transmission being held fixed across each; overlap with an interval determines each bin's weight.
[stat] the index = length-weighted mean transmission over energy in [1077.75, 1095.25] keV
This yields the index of 27.2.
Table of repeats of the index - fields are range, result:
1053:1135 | 26.4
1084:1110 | 26.5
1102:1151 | 25.7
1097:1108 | 26.4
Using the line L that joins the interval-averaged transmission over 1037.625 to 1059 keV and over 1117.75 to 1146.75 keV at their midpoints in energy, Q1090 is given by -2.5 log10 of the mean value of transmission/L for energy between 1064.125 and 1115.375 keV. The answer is -0.22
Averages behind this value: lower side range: 19.4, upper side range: 25.2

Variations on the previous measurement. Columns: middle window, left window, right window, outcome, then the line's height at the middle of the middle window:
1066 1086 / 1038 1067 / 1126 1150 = -0.233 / 22.4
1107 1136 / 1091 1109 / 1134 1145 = -0.011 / 25.5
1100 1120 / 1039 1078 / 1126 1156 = -0.093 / 24.4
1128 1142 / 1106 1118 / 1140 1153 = 0.089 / 26.2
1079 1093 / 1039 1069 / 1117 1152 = -0.157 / 23.4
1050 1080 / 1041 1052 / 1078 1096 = -0.182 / 22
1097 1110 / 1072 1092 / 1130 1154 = 0.002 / 26.6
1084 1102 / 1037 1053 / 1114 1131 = -0.160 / 22.8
